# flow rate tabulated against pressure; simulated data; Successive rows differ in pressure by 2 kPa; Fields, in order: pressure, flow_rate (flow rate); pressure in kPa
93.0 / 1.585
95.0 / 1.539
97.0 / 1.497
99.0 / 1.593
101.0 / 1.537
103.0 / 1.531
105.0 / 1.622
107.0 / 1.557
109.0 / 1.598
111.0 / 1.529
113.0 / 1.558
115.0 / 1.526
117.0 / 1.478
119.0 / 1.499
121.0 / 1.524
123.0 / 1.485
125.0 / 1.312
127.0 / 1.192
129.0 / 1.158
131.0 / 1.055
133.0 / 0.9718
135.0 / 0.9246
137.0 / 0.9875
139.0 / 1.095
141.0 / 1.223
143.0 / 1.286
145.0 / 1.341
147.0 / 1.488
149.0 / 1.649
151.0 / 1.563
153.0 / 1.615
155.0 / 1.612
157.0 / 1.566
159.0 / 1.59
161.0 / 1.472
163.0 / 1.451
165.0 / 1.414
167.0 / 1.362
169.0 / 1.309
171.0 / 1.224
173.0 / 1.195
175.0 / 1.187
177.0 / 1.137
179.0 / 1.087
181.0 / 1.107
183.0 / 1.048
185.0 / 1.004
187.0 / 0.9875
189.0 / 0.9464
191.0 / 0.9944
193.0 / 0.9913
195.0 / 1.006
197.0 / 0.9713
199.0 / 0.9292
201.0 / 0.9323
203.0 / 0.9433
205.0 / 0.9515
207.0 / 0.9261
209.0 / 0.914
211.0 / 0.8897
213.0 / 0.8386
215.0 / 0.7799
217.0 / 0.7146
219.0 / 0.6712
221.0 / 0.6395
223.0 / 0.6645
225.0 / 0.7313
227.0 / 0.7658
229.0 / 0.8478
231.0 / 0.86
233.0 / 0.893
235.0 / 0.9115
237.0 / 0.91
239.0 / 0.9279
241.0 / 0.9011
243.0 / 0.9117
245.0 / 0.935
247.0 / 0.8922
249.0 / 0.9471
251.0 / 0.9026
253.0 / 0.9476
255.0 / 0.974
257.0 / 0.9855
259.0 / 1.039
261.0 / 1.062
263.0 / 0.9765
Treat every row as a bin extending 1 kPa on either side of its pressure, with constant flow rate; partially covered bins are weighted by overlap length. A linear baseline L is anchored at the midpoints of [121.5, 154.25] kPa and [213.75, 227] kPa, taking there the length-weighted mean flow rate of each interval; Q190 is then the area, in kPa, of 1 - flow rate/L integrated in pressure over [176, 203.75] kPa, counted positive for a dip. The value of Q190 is -2.7 kPa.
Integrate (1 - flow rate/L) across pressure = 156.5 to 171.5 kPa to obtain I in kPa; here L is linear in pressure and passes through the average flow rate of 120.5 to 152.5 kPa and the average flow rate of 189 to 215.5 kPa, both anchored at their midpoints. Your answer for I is -4.0 kPa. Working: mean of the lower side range 1.27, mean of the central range 1.43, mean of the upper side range 0.932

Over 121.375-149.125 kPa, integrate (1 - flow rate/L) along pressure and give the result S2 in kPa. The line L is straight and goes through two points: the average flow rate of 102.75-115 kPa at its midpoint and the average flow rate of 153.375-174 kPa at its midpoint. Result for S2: 5.1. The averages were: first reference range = 1.56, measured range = 1.22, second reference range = 1.43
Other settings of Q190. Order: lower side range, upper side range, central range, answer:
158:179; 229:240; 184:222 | 7.1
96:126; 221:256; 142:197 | -2.0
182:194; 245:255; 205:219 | 1.9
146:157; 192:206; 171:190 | 1.9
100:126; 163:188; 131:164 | -0.8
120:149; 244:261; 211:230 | 5.3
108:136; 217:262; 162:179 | -1.8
